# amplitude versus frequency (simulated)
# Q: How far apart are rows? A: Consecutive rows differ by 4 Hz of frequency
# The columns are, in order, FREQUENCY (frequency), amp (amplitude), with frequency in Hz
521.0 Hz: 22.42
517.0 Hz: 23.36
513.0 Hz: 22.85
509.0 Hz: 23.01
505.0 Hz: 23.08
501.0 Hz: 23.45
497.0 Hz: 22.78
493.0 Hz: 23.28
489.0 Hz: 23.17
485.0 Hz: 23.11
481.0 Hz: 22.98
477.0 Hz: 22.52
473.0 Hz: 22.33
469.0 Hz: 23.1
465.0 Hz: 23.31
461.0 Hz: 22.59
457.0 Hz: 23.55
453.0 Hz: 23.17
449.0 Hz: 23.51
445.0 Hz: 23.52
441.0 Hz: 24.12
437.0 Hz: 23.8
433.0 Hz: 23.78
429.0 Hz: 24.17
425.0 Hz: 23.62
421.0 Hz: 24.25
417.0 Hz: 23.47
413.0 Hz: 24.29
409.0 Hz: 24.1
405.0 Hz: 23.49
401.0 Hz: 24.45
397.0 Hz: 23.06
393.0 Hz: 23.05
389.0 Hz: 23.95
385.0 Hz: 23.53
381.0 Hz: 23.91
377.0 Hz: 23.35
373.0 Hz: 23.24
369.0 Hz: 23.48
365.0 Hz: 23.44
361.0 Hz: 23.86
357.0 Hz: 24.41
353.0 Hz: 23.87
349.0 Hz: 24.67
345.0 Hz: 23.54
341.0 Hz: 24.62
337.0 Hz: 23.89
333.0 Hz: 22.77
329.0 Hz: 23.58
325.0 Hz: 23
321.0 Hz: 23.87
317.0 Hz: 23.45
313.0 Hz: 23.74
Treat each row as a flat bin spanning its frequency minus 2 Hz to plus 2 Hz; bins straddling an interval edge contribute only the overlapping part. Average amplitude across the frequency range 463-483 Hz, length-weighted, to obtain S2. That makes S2 22.8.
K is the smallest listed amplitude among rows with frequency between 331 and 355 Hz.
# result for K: 22.77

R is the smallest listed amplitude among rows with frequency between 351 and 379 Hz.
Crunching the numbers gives 23.24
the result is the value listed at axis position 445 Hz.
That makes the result 23.52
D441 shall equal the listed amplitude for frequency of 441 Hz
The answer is 24.12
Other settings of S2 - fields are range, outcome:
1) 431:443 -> 23.9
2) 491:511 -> 23.1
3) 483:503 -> 23.2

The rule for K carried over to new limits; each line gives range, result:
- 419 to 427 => 23.62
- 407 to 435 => 23.47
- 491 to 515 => 22.78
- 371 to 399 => 23.05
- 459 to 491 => 22.33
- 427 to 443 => 23.78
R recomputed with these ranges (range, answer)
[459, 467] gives 22.59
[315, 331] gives 23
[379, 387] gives 23.53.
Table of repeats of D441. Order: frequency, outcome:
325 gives 23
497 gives 22.78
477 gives 22.52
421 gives 24.25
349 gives 24.67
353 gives 23.87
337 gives 23.89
